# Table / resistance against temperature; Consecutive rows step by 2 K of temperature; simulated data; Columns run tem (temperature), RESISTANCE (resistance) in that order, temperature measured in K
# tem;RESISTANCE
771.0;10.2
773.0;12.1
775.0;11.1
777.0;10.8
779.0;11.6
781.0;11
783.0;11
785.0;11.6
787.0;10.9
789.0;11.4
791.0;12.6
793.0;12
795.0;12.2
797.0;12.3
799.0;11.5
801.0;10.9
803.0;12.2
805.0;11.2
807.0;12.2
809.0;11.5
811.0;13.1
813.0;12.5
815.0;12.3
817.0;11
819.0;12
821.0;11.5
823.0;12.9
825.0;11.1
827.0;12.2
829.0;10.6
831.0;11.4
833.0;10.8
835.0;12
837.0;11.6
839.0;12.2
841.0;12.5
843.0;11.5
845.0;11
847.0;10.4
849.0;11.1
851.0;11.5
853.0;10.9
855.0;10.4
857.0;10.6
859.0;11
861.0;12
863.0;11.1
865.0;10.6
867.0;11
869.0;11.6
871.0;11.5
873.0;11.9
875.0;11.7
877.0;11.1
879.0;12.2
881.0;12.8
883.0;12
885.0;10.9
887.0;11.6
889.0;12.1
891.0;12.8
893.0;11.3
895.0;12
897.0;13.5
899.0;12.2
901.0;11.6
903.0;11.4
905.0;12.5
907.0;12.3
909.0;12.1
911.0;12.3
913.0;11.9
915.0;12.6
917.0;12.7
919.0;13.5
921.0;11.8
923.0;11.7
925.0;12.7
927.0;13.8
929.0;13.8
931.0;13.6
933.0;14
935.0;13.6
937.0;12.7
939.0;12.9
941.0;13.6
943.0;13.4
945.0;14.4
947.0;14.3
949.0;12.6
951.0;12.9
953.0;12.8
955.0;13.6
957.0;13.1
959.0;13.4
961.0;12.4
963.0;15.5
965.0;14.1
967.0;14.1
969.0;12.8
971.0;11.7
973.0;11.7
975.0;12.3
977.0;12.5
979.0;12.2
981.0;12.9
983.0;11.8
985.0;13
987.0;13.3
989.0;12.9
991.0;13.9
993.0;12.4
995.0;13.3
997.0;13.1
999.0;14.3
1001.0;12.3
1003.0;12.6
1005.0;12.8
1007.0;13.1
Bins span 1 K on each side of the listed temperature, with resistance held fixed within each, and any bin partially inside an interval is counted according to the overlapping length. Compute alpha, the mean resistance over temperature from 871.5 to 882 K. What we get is 11.9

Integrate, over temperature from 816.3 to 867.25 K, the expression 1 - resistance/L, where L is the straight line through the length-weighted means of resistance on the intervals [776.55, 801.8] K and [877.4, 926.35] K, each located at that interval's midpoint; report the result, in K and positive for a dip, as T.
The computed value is 2.1 K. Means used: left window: 11.5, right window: 12.2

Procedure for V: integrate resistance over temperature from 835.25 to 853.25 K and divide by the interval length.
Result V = 11.5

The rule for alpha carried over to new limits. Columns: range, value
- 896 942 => 12.7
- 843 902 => 11.5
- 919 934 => 13.1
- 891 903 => 12.1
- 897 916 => 12.2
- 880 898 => 12.1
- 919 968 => 13.4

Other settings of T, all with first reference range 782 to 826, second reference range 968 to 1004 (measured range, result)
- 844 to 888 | 2.9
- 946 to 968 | -1.7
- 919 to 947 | -1.8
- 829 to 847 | 0.7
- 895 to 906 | 0.1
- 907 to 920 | -0.1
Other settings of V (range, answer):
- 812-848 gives 11.6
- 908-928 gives 12.5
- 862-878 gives 11.3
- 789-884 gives 11.6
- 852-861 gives 10.9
